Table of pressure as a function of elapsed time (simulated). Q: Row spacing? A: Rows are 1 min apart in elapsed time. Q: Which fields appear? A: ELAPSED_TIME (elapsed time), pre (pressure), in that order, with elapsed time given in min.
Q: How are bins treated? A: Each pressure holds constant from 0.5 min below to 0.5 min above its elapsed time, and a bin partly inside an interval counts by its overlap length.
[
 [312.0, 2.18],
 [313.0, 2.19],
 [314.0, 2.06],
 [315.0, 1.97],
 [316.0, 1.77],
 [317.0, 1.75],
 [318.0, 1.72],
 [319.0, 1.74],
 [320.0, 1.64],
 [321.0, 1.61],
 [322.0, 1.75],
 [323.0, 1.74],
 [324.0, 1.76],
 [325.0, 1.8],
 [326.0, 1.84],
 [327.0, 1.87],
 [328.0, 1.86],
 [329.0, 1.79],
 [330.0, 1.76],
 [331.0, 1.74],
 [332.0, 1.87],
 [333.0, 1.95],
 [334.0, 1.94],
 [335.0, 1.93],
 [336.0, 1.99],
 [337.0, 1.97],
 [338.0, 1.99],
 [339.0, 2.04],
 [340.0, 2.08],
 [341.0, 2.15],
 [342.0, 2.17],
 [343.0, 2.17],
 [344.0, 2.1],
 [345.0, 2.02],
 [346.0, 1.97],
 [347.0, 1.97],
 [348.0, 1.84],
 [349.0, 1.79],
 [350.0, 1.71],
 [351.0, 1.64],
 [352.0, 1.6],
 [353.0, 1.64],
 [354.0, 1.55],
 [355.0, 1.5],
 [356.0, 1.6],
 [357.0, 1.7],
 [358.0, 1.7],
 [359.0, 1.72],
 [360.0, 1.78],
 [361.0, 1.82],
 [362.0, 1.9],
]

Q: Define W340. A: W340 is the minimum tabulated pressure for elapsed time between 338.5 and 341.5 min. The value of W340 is 2.04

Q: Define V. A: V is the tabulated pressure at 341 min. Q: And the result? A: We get 2.15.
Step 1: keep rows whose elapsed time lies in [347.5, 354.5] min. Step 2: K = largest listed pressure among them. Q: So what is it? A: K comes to 1.84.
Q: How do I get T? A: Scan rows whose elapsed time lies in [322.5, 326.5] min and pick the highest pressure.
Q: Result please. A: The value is 1.84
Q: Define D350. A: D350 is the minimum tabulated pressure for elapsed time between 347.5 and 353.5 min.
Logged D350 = 1.6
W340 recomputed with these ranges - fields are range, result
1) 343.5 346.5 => 1.97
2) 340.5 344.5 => 2.1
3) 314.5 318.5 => 1.72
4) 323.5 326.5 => 1.76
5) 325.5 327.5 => 1.84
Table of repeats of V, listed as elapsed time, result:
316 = 1.77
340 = 2.08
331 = 1.74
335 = 1.93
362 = 1.9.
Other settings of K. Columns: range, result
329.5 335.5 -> 1.95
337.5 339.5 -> 2.04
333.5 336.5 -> 1.99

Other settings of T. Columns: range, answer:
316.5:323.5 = 1.75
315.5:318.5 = 1.77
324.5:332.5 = 1.87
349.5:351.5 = 1.71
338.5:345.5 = 2.17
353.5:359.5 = 1.72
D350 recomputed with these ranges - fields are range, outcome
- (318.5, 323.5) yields 1.61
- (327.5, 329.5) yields 1.79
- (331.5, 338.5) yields 1.87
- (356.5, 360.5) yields 1.7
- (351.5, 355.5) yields 1.5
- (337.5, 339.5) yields 1.99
